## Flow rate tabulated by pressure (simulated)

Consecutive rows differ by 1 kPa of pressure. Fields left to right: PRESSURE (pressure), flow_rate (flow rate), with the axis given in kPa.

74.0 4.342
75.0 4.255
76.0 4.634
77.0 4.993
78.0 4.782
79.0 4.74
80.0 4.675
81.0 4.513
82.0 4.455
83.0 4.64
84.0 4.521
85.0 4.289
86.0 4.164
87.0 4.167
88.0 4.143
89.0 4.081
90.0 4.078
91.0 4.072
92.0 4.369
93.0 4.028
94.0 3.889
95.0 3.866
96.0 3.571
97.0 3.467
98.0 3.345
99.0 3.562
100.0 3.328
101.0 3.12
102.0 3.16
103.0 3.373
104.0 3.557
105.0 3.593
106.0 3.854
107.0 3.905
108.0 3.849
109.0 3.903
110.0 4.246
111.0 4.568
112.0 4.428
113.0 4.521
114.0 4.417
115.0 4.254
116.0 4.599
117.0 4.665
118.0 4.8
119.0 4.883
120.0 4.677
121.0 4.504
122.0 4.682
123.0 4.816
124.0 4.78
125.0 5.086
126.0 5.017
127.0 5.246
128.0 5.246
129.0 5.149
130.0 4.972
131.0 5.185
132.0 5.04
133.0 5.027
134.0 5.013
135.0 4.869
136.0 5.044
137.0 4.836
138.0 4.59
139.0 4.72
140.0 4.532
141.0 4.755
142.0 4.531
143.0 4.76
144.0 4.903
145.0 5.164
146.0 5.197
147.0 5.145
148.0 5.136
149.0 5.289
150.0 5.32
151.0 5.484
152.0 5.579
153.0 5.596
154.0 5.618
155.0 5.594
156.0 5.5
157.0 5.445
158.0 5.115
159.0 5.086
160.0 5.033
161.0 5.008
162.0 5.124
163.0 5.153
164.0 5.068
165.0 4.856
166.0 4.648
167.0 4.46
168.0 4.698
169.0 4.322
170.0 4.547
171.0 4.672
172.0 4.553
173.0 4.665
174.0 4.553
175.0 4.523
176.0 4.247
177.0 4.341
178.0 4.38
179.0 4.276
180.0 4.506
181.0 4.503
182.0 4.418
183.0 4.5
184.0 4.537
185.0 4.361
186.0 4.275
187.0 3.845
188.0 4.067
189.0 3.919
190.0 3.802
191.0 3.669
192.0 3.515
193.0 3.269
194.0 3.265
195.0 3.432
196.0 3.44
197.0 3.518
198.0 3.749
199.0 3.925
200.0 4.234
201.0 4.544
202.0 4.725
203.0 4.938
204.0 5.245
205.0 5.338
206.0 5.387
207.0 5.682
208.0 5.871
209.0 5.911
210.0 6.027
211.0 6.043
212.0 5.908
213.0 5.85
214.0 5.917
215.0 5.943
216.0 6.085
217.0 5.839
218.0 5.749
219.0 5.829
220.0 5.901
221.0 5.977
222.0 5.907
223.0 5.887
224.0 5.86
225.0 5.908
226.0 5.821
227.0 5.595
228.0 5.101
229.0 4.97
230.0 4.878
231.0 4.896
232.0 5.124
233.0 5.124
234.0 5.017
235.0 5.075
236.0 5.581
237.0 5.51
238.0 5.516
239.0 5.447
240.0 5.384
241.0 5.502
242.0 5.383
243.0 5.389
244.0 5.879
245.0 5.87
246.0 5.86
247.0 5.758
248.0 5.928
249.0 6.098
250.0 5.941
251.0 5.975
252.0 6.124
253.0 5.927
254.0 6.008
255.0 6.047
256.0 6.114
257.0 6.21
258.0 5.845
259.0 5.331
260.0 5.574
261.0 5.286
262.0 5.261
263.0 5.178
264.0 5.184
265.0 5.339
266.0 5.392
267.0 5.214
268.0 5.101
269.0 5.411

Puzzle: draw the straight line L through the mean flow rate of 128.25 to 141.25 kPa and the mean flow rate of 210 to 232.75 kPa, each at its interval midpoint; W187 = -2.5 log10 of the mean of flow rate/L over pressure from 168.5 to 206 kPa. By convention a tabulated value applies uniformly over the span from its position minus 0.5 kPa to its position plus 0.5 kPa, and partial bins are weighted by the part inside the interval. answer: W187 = 0.26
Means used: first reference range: 4.91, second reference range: 5.68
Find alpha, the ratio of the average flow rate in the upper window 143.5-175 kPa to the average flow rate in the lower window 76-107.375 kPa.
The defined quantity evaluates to 1.25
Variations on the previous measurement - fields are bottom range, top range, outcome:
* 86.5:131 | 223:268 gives 1.31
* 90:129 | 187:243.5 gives 1.21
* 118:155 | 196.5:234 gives 1.07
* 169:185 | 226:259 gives 1.25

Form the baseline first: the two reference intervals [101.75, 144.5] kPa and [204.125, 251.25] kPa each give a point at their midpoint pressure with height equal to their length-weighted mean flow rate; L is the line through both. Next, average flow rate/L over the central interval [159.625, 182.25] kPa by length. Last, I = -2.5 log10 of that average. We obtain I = 0.096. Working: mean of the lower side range 4.58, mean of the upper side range 5.64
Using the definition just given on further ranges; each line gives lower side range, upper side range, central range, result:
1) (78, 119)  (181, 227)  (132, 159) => -0.145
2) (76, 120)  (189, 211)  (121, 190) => -0.120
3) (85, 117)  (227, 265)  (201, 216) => -0.096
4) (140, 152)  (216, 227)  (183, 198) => 0.407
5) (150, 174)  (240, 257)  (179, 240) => 0.109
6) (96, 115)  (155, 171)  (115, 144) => -0.138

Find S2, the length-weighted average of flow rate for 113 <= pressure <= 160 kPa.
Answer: 4.99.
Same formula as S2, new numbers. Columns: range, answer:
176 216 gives 4.61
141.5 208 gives 4.65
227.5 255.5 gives 5.55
